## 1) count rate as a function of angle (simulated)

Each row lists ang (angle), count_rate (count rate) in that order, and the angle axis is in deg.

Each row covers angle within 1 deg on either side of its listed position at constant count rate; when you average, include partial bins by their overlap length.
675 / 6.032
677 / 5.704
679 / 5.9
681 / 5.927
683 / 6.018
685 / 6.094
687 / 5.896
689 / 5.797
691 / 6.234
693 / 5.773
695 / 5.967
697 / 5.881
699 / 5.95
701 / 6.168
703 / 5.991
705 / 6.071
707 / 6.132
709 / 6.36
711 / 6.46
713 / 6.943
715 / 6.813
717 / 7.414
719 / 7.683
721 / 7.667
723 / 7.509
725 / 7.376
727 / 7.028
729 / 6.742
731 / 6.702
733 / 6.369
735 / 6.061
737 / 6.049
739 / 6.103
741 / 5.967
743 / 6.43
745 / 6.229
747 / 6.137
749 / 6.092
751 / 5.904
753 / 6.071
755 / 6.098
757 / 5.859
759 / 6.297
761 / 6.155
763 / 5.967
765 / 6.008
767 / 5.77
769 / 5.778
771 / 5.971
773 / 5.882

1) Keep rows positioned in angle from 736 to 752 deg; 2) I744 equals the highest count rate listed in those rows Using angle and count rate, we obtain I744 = 6.43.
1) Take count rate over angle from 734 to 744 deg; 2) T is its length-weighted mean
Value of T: 6.12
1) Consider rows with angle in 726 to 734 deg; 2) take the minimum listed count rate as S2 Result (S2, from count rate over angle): 6.369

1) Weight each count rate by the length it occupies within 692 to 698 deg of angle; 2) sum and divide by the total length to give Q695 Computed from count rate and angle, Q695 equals 5.87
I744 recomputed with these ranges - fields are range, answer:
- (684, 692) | 6.234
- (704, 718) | 7.414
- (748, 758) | 6.098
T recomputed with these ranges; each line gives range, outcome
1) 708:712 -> 6.41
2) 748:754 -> 6.02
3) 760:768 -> 5.97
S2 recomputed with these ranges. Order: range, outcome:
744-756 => 5.904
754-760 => 5.859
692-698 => 5.773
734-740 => 6.049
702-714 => 5.991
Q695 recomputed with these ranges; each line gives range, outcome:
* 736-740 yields 6.08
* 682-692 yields 6.01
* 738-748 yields 6.17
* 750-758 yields 5.98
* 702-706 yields 6.03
